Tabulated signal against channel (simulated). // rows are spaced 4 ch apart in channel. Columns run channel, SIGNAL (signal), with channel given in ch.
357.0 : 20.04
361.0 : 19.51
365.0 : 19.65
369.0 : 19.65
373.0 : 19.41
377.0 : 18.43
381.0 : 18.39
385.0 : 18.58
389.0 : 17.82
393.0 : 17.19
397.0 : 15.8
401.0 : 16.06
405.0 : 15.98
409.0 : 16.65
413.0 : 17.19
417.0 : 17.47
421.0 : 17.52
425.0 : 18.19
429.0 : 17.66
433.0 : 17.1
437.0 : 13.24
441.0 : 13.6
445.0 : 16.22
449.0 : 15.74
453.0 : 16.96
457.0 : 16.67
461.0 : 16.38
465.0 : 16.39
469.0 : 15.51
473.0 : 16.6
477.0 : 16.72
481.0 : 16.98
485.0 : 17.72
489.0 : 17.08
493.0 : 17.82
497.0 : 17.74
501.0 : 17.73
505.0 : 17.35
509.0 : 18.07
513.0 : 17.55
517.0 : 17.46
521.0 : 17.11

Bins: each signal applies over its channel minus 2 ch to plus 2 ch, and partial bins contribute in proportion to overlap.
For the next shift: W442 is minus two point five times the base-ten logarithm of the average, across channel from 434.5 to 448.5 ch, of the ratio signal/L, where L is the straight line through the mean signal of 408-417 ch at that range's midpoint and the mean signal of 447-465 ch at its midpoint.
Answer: 0.14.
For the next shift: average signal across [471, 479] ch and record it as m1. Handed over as 16.7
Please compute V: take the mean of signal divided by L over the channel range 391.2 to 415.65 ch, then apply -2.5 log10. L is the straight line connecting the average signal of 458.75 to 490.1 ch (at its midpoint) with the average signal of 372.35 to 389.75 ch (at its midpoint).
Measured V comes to 0.10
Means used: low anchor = 18.5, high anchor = 16.7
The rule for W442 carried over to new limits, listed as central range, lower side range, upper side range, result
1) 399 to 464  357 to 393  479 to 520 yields 0.12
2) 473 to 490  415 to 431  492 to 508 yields 0.04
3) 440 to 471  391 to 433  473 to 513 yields 0.08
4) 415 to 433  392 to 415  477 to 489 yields -0.06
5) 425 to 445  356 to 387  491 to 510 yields 0.17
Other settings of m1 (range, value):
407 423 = 17.2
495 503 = 17.7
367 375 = 19.5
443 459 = 16.4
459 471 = 16.1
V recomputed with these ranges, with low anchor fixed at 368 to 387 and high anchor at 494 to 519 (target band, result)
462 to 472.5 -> 0.12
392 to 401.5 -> 0.15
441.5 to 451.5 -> 0.16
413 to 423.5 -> 0.06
